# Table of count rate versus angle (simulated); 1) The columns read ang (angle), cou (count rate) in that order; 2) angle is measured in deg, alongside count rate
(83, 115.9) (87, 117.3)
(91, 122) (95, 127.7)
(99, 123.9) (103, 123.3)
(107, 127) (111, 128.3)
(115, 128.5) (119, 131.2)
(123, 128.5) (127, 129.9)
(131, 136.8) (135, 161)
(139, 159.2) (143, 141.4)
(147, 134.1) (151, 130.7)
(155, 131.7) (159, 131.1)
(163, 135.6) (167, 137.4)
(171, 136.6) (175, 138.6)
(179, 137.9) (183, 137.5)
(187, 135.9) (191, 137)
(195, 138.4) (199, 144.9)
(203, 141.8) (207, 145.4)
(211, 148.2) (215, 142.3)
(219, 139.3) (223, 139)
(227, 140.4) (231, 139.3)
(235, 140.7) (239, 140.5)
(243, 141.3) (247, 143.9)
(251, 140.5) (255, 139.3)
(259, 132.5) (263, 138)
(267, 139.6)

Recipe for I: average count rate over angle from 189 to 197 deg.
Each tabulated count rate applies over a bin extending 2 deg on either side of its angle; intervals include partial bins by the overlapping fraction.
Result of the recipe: 138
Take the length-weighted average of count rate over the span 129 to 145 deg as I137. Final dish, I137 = 150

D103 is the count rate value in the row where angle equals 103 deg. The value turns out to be 123.3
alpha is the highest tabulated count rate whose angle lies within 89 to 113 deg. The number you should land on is 128.3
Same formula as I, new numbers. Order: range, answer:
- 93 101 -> 126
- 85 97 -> 122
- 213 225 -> 140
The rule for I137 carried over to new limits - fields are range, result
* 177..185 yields 138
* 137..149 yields 145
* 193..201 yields 142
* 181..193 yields 137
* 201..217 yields 144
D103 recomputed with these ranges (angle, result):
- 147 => 134.1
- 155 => 131.7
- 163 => 135.6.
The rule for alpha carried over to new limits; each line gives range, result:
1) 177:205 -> 144.9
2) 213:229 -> 142.3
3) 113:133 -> 136.8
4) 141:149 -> 141.4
